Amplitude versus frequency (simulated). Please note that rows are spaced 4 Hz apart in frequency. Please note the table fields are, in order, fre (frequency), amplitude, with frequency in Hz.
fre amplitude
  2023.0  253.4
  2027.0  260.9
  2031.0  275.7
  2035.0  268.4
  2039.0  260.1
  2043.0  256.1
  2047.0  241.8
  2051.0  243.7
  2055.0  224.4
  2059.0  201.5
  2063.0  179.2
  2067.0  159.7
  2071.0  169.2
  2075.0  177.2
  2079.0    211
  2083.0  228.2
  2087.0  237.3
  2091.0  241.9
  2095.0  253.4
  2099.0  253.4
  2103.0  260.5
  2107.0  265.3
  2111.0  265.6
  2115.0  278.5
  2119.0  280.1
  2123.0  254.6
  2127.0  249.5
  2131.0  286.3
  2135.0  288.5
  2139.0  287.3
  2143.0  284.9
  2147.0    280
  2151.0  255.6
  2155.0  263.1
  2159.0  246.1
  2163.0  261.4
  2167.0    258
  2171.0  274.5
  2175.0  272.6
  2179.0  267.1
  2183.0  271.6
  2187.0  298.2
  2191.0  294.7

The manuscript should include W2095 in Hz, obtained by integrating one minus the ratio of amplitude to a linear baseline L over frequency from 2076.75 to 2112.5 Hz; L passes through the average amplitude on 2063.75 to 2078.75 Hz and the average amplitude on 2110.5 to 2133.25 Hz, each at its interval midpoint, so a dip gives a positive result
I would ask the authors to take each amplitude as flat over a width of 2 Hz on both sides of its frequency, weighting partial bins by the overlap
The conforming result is -4.50 Hz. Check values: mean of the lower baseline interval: 175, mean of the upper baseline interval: 270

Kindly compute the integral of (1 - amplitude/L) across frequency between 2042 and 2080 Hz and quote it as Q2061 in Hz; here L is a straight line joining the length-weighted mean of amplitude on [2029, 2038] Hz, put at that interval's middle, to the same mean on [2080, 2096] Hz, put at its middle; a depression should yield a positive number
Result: 7.4 Hz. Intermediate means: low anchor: 271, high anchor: 238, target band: 205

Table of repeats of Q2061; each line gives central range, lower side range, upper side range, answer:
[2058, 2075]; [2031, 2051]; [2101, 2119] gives 5.6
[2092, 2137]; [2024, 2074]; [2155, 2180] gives -3.4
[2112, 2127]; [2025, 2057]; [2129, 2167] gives 0.0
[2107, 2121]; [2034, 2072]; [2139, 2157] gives -1.1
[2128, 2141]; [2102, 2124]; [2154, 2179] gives -0.9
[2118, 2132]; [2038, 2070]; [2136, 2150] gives 0.2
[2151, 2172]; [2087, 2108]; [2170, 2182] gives 0.6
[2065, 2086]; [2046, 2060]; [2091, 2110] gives 4.4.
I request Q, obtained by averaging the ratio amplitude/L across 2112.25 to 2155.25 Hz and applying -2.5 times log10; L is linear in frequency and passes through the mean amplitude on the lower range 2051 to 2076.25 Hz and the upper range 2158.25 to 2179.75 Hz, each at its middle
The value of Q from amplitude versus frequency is -0.15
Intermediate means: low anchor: 190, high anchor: 264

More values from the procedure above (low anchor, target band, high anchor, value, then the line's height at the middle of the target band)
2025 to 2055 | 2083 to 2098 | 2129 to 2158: 0.100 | 266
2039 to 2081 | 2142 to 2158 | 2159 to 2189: -0.047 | 257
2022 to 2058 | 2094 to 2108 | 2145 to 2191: 0.010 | 260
